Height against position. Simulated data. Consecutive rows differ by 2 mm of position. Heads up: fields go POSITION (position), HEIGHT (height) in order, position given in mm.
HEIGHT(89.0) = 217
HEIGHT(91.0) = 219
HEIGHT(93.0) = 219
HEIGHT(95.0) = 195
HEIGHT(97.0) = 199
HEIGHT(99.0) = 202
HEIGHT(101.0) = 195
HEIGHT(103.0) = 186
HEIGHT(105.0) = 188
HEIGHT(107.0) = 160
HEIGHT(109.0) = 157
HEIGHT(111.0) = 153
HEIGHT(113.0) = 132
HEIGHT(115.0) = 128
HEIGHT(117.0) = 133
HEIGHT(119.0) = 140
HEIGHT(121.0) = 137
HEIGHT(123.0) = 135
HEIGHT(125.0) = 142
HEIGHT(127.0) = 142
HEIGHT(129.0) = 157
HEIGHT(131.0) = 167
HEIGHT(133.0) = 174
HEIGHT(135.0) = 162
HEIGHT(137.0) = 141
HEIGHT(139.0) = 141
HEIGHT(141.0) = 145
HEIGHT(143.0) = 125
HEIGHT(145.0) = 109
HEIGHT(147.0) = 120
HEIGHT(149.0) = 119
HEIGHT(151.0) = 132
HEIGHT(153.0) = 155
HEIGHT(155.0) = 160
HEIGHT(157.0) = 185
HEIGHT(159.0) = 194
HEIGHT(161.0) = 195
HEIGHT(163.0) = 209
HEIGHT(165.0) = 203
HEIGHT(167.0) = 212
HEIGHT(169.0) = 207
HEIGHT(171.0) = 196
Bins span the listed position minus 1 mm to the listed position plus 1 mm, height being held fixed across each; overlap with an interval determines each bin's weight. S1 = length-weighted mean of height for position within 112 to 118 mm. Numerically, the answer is 131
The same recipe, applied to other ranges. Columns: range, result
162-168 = 208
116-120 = 136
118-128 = 139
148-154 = 135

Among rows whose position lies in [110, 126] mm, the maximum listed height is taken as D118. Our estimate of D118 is 153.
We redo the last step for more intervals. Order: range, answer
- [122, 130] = 157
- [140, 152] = 145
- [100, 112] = 195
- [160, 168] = 212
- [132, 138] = 174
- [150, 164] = 209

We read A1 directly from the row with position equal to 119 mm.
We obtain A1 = 140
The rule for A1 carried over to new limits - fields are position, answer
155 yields 160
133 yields 174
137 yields 141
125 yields 142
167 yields 212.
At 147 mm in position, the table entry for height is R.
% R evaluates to 120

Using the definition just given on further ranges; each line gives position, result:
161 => 195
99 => 202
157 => 185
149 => 119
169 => 207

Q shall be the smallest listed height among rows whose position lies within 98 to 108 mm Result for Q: 160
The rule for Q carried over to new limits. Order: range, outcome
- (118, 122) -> 137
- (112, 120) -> 128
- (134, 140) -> 141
